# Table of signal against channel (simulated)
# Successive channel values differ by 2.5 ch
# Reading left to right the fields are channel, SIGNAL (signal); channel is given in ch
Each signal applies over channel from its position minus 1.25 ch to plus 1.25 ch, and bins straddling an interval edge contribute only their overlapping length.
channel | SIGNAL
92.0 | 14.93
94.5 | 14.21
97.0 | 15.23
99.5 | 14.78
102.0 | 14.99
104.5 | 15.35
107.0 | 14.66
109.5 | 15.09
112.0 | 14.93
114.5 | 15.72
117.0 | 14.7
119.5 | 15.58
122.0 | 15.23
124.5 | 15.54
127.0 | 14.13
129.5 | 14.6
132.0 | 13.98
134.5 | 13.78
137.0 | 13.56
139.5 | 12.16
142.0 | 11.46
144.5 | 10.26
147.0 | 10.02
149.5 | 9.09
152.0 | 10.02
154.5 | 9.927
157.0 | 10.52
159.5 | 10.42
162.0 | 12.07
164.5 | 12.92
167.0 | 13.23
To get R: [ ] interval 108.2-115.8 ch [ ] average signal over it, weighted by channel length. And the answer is 15.2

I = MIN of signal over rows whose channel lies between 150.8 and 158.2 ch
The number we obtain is 9.927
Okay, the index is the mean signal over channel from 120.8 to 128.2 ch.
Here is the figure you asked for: 15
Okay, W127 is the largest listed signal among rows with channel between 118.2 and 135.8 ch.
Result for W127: 15.58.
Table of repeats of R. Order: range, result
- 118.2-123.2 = 15.4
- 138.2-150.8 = 10.6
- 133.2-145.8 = 12.2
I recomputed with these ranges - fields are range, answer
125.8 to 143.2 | 11.46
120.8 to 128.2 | 14.13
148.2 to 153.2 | 9.09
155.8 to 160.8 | 10.42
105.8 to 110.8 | 14.66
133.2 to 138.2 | 13.56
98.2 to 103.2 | 14.78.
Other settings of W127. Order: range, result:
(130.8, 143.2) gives 13.98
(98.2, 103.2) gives 14.99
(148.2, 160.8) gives 10.52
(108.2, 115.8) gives 15.72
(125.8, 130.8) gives 14.6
